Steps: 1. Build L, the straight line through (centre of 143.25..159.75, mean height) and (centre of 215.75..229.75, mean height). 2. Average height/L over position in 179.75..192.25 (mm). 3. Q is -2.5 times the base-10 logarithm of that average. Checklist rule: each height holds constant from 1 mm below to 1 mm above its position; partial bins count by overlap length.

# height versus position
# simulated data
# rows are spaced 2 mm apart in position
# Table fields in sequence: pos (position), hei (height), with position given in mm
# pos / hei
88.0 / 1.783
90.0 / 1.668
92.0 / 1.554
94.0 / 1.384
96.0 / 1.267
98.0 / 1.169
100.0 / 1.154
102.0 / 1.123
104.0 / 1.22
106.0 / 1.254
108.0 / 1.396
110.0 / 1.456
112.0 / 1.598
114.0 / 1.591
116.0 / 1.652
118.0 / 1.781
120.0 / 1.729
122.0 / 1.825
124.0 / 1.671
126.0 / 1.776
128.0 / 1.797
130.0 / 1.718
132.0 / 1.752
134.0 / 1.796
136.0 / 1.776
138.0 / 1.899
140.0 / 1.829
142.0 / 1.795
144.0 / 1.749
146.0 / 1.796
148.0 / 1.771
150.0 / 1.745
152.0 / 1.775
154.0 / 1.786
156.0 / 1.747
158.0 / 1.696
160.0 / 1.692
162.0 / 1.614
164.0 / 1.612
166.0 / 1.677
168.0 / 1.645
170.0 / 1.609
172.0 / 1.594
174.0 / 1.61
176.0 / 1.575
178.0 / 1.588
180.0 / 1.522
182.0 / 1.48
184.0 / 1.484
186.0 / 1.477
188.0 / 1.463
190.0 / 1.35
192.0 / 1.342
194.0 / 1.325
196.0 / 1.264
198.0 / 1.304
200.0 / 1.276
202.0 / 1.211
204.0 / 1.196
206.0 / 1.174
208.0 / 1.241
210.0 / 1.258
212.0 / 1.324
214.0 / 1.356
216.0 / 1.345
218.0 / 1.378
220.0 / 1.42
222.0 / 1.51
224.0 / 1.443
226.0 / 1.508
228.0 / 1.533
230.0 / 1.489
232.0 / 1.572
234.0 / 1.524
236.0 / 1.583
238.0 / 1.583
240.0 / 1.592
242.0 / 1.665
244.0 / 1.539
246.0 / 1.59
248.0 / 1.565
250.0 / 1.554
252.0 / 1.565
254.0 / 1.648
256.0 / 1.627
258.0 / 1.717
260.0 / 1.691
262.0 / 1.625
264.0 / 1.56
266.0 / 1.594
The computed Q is 0.116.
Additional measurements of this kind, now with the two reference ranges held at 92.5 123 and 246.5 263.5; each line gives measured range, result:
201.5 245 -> 0.11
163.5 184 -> -0.04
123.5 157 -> -0.20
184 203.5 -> 0.16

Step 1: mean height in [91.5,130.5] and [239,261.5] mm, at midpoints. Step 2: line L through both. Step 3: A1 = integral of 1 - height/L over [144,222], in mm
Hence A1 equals 3.1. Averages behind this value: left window 1.5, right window 1.61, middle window 1.5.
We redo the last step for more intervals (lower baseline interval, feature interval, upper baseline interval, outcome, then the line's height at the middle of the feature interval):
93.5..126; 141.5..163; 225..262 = -3.39 mm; 1.5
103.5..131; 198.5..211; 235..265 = 2.95 mm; 1.61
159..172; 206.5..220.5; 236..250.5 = 2.46 mm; 1.61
